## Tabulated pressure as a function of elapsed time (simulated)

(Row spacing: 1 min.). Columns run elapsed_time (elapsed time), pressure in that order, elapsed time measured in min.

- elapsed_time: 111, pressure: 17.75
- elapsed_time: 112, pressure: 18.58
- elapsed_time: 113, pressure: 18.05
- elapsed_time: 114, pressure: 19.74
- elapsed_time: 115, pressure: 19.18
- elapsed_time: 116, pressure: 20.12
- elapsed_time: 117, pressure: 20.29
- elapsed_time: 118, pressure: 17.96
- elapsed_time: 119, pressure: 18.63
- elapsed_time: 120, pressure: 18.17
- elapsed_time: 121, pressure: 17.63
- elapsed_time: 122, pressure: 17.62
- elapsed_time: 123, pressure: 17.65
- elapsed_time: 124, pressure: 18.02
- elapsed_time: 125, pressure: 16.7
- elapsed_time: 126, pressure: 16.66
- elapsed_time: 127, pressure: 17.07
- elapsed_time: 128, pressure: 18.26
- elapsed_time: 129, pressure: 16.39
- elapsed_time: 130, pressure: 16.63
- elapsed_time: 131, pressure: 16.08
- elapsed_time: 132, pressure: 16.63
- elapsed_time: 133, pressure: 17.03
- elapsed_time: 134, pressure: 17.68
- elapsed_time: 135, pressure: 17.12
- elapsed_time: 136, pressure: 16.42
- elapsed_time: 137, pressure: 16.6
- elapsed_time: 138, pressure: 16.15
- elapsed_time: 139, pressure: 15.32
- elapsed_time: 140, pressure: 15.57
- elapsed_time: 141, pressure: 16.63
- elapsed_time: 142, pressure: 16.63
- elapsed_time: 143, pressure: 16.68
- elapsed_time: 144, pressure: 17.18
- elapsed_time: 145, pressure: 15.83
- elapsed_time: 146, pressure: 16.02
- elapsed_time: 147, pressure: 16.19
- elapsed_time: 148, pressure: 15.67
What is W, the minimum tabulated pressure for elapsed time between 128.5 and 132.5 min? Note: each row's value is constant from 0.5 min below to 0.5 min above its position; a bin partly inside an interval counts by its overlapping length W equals 16.08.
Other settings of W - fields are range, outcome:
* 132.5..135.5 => 17.03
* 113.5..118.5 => 17.96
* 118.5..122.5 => 17.62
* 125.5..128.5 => 16.66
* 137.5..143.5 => 15.32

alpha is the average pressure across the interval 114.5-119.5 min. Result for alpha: 19.2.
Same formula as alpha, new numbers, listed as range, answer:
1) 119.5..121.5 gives 17.9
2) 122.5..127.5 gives 17.2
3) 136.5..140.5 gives 15.9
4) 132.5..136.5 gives 17.1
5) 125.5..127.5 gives 16.9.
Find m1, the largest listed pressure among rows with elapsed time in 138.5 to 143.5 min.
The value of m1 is 16.68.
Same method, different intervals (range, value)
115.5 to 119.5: 20.29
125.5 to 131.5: 18.26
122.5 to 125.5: 18.02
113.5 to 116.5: 20.12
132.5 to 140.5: 17.68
